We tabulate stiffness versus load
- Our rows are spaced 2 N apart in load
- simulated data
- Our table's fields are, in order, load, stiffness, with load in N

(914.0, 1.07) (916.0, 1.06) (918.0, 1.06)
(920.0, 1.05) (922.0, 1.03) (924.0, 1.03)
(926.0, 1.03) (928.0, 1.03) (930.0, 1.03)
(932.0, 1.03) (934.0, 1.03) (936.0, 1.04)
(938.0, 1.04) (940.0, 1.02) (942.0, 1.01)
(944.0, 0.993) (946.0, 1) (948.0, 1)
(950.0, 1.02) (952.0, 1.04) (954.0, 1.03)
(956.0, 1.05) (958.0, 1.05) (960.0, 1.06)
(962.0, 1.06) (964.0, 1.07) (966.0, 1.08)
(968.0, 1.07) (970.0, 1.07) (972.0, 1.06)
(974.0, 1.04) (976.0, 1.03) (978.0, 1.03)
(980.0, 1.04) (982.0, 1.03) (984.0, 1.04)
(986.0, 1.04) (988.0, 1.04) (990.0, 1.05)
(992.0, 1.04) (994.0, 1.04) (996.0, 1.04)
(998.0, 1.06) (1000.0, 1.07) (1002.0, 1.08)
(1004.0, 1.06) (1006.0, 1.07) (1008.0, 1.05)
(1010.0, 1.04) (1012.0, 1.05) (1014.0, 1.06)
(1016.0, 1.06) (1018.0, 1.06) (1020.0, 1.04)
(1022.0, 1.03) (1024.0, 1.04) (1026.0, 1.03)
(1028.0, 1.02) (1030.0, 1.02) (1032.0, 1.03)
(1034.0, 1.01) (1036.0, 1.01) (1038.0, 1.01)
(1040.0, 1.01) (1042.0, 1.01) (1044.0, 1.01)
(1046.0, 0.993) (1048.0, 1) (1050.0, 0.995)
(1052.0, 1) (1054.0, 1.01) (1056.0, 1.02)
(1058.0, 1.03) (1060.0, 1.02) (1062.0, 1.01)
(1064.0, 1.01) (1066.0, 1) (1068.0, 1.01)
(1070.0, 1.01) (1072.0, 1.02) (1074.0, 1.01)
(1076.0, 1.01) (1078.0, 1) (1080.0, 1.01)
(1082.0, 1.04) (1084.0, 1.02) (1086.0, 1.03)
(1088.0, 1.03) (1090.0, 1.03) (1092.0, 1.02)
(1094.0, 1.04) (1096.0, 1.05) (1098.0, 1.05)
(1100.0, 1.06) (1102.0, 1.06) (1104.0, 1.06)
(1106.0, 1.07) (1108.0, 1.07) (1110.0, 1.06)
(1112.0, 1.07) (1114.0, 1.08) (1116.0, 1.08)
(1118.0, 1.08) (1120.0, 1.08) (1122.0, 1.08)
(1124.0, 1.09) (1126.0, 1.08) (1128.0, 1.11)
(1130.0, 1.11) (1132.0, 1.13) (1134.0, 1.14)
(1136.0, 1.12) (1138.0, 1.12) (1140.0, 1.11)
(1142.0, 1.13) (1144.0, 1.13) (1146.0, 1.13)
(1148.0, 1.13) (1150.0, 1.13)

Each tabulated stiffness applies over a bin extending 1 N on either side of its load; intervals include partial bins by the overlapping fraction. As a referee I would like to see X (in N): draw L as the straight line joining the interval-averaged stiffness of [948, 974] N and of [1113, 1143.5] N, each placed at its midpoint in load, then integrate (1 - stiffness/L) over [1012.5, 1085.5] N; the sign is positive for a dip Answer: 4.07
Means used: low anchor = 1.05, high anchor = 1.1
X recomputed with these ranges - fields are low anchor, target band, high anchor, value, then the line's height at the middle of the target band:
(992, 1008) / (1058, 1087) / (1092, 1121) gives 1.28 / 1.06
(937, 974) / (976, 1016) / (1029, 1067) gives -0.84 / 1.03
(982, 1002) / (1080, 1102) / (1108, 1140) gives 0.94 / 1.08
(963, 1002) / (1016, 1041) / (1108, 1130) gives 0.79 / 1.06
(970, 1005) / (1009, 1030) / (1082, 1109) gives 0.09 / 1.05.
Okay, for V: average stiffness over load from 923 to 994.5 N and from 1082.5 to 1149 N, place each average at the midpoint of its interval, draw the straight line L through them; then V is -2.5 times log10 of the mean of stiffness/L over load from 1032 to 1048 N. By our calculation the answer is 0.05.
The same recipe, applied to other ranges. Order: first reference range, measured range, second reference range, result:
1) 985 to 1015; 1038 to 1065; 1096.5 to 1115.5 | 0.05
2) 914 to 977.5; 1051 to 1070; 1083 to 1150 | 0.06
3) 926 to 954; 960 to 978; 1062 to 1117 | -0.03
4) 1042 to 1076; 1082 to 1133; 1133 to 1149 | 0.01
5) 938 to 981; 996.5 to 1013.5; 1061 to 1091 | -0.03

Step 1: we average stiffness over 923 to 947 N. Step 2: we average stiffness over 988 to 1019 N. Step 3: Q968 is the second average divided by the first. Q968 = 1.03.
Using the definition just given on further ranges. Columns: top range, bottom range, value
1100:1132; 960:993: 1.03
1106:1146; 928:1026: 1.05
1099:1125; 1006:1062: 1.05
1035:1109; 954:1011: 0.97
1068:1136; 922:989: 1.02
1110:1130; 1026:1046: 1.07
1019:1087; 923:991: 0.98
